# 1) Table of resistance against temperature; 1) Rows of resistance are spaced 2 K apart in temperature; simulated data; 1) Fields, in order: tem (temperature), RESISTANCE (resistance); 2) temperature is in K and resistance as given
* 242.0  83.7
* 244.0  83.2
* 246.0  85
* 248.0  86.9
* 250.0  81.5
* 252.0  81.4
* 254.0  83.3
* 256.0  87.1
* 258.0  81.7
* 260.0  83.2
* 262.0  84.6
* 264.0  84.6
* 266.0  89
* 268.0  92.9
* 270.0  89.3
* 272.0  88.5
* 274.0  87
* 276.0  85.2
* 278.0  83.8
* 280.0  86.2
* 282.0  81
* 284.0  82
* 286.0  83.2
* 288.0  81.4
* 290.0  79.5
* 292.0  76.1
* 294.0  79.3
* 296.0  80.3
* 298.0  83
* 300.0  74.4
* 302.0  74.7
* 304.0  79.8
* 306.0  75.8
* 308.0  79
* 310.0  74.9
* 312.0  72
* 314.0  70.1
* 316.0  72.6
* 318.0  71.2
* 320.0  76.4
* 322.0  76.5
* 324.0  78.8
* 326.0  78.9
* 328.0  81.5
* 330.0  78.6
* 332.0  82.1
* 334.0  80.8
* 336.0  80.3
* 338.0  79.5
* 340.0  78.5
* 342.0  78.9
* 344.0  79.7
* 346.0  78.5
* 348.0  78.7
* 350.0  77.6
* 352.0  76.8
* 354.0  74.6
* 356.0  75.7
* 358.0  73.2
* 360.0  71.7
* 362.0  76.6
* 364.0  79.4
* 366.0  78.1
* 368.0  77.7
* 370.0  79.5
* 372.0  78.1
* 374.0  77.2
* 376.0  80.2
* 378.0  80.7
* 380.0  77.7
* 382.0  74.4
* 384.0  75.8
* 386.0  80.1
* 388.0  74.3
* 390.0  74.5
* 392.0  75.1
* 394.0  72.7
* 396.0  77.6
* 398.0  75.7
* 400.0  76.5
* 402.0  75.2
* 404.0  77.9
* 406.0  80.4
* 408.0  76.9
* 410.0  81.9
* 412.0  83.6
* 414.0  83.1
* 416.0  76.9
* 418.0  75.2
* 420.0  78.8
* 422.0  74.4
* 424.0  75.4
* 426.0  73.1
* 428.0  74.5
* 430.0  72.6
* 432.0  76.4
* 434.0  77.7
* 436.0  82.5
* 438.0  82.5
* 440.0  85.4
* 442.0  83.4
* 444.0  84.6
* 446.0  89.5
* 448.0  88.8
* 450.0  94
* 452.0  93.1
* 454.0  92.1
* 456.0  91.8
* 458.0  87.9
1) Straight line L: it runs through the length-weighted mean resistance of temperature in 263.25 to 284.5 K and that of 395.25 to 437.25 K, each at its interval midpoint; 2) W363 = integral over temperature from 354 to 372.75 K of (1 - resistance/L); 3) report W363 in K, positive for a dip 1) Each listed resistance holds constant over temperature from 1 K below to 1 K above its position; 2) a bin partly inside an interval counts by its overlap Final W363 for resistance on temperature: 1.0 K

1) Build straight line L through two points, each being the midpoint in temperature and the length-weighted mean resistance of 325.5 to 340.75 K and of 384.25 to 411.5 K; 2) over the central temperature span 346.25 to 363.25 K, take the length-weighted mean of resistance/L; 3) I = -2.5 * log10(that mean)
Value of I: 0.05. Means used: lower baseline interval 80.1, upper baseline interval 76.9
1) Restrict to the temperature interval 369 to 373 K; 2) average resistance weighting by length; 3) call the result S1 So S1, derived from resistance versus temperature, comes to 78.8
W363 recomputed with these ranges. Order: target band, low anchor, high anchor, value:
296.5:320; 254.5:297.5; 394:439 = 2.0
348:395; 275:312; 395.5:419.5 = 1.3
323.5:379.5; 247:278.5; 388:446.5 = 2.2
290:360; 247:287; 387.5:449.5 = 4.6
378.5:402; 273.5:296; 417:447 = 1.2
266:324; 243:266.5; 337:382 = 1.2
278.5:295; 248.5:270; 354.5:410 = 0.4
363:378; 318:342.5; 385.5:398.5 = -0.4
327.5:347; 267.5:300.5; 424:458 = 0.8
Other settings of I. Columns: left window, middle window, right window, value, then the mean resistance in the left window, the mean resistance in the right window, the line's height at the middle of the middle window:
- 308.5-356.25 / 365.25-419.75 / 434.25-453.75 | 0.06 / 77.3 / 86.9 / 82.5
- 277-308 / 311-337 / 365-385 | 0.03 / 80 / 77.9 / 79.2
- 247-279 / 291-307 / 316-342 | 0.05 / 85.6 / 78.4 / 81.7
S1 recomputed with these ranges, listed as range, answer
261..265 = 84.6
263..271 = 88.9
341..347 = 79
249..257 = 83.3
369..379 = 79.1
